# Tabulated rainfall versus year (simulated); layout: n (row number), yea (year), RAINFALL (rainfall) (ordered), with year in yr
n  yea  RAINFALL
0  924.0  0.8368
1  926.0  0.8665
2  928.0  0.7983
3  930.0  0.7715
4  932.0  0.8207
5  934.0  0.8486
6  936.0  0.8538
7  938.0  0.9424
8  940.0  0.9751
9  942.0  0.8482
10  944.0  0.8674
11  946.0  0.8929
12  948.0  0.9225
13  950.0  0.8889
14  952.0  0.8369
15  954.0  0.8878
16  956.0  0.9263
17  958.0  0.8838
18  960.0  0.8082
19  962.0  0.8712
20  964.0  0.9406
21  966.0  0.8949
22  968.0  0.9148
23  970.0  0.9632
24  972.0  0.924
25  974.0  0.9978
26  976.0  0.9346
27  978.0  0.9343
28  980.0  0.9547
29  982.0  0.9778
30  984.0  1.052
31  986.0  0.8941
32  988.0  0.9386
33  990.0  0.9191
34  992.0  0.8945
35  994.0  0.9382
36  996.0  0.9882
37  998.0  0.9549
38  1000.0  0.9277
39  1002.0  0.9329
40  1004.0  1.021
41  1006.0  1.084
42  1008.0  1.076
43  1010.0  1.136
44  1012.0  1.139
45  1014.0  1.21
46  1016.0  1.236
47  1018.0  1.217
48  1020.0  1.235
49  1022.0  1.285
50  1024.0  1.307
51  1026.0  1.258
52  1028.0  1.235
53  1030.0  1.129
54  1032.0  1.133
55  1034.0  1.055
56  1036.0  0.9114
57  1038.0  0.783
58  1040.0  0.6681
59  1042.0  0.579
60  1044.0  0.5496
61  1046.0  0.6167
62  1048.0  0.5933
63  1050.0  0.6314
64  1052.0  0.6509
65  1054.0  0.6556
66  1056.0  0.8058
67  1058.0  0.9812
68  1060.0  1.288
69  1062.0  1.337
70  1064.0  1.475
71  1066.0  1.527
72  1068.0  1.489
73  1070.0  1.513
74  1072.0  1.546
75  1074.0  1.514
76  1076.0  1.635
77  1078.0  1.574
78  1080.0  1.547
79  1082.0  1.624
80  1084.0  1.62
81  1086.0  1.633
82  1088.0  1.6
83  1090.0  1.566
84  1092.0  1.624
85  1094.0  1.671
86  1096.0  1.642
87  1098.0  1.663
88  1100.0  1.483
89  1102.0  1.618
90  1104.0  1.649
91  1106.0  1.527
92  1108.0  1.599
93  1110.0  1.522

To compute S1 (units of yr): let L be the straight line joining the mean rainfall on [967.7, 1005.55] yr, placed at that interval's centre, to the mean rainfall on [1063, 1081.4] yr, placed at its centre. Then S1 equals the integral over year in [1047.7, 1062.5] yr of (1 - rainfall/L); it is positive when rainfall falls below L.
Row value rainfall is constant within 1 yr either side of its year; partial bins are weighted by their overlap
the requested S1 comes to 5.8 yr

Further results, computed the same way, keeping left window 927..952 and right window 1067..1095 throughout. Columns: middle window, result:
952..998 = 5.2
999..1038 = 4.4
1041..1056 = 8.4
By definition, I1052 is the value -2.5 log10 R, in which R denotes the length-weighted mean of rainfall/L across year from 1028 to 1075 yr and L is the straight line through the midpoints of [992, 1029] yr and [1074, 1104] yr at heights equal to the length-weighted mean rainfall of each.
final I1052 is 0.327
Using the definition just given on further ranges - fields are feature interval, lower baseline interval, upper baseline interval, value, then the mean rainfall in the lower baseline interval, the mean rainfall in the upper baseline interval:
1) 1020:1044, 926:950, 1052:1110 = 0.22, 0.868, 1.47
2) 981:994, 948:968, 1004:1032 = 0.10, 0.886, 1.19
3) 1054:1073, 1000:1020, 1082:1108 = 0.11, 1.11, 1.61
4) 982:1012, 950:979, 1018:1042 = 0.00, 0.908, 1.07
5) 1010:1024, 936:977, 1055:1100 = -0.02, 0.905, 1.49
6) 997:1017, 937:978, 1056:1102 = 0.08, 0.907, 1.51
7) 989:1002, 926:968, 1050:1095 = 0.15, 0.875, 1.39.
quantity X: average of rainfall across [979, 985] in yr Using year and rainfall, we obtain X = 0.995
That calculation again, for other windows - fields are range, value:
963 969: 0.917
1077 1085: 1.59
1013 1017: 1.22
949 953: 0.863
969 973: 0.944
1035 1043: 0.735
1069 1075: 1.52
